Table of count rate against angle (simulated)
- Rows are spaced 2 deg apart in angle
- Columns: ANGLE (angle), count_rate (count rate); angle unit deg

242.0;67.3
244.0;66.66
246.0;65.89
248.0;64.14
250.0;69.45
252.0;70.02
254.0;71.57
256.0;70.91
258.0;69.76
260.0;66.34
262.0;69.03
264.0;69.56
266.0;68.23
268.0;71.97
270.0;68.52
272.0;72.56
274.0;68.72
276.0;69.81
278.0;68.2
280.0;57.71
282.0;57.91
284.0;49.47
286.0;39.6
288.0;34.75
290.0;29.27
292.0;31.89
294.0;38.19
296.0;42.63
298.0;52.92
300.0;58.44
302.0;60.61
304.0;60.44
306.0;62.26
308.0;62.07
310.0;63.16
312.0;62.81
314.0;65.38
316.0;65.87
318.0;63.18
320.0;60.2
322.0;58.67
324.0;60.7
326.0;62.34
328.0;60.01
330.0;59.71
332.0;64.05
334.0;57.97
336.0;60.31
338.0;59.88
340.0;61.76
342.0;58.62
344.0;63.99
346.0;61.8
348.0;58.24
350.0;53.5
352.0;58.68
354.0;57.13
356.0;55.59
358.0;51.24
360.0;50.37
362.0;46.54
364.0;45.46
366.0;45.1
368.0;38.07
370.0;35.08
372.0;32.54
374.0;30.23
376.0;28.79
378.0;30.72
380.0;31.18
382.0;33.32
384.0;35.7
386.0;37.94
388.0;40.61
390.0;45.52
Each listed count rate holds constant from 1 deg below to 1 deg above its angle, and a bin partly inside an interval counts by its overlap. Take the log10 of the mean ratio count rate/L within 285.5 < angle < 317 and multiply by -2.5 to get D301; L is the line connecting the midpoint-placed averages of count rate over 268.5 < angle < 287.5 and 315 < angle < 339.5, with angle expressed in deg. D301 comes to 0.17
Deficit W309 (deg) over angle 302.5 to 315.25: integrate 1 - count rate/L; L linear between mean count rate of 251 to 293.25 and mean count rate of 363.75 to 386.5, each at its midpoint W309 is -2.8 deg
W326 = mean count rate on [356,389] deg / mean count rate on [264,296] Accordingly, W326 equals 0.70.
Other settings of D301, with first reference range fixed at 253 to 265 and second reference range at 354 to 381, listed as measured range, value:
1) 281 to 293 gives 0.468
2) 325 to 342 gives -0.216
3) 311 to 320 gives -0.172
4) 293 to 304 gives 0.146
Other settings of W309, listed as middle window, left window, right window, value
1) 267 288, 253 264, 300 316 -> 1.82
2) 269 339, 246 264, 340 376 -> 2.02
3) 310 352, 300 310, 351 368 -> -3.66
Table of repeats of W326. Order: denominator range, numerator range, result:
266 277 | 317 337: 0.87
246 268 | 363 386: 0.51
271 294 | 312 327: 1.20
